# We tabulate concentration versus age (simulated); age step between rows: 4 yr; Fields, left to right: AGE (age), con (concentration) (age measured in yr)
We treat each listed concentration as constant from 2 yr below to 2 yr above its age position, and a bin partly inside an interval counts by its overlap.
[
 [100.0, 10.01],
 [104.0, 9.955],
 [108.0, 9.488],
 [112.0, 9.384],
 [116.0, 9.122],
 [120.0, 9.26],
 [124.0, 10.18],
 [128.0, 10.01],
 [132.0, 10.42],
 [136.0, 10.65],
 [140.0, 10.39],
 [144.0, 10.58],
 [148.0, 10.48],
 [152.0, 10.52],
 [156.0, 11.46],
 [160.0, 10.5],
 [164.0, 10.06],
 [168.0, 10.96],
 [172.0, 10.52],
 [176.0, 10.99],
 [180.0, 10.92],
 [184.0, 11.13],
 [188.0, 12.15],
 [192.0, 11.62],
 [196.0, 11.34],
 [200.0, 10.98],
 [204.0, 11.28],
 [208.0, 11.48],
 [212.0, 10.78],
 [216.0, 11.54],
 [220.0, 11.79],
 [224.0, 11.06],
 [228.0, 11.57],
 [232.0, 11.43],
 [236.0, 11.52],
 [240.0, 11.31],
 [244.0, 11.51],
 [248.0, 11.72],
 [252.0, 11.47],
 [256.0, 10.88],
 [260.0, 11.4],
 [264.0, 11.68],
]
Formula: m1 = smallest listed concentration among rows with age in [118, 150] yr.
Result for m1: 9.26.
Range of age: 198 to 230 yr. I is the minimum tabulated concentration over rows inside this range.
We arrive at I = 10.78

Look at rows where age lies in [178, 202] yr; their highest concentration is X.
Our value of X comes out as 12.15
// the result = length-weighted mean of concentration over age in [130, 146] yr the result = 10.5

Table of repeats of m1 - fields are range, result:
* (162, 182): 10.06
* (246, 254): 11.47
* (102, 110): 9.488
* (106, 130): 9.122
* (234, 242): 11.31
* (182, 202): 10.98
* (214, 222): 11.54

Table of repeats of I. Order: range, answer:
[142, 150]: 10.48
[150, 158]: 10.52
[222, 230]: 11.06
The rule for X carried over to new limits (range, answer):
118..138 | 10.65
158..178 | 10.99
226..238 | 11.57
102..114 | 9.955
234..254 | 11.72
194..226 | 11.79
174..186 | 11.13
